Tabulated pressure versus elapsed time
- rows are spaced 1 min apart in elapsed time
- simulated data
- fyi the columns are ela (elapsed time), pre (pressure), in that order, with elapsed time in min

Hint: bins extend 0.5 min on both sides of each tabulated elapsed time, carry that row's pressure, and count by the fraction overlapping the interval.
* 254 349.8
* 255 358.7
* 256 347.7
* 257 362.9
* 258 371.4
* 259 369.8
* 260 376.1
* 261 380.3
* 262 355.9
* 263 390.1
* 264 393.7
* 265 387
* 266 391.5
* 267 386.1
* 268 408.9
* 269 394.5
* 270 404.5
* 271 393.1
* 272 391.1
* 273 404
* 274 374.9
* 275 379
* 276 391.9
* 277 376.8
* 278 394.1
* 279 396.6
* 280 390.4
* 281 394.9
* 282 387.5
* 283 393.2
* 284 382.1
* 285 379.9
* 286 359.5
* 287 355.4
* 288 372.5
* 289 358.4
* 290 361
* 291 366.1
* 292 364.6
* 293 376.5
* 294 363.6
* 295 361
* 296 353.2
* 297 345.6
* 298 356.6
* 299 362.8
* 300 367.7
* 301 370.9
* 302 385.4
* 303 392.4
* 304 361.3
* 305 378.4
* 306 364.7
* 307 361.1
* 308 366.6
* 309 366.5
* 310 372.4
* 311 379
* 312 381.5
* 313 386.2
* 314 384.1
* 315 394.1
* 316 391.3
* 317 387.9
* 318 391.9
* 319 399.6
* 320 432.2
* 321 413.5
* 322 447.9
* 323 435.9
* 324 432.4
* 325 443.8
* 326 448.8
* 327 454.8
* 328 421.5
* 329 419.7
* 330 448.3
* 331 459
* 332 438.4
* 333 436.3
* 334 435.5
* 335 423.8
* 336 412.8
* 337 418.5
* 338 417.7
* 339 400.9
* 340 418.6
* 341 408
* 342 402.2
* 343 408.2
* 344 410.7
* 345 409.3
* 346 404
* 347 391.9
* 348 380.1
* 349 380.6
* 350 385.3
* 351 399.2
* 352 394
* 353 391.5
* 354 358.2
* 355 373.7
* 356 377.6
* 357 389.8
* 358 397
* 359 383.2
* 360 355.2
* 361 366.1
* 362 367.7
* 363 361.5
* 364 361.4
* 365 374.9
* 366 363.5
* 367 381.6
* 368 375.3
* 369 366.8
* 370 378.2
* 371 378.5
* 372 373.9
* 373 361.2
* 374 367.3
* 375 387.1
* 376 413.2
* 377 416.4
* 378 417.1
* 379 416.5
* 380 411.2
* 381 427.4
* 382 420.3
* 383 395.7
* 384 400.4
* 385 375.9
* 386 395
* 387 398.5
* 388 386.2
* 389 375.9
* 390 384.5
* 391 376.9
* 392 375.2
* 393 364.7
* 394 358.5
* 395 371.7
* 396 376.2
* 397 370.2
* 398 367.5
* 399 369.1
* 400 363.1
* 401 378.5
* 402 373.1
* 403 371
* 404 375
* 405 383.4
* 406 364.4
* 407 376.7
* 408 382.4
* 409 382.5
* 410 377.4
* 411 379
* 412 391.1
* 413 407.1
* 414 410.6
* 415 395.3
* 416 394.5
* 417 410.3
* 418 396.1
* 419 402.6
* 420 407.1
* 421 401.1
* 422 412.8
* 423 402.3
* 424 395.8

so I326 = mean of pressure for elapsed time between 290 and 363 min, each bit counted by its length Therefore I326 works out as 394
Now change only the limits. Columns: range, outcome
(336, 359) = 396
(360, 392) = 386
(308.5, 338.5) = 416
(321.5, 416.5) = 394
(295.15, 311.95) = 368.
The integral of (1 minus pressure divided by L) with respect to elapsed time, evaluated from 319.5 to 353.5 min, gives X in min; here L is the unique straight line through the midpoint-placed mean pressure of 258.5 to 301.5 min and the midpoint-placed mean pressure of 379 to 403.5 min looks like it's -3.4 min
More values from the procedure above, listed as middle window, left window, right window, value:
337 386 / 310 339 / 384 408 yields 0.77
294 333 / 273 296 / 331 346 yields 0.29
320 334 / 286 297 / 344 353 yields -2.06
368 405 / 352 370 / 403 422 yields -0.19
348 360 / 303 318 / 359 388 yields 0.01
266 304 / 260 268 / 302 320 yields 0.50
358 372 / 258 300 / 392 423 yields 0.39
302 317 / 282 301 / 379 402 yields -0.33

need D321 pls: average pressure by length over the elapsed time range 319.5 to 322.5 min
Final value 431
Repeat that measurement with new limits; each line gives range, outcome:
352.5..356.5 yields 375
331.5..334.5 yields 437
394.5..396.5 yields 374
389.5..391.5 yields 381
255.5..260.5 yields 366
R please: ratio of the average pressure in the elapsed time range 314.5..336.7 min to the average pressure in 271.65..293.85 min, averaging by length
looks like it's 1.12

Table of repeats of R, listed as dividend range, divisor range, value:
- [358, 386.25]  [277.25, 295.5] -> 1.03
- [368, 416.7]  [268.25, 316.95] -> 1.02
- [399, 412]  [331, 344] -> 0.90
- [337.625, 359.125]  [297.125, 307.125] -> 1.07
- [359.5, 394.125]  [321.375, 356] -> 0.93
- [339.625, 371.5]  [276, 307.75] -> 1.03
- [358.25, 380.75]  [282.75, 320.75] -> 1.02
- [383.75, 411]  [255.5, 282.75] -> 0.98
